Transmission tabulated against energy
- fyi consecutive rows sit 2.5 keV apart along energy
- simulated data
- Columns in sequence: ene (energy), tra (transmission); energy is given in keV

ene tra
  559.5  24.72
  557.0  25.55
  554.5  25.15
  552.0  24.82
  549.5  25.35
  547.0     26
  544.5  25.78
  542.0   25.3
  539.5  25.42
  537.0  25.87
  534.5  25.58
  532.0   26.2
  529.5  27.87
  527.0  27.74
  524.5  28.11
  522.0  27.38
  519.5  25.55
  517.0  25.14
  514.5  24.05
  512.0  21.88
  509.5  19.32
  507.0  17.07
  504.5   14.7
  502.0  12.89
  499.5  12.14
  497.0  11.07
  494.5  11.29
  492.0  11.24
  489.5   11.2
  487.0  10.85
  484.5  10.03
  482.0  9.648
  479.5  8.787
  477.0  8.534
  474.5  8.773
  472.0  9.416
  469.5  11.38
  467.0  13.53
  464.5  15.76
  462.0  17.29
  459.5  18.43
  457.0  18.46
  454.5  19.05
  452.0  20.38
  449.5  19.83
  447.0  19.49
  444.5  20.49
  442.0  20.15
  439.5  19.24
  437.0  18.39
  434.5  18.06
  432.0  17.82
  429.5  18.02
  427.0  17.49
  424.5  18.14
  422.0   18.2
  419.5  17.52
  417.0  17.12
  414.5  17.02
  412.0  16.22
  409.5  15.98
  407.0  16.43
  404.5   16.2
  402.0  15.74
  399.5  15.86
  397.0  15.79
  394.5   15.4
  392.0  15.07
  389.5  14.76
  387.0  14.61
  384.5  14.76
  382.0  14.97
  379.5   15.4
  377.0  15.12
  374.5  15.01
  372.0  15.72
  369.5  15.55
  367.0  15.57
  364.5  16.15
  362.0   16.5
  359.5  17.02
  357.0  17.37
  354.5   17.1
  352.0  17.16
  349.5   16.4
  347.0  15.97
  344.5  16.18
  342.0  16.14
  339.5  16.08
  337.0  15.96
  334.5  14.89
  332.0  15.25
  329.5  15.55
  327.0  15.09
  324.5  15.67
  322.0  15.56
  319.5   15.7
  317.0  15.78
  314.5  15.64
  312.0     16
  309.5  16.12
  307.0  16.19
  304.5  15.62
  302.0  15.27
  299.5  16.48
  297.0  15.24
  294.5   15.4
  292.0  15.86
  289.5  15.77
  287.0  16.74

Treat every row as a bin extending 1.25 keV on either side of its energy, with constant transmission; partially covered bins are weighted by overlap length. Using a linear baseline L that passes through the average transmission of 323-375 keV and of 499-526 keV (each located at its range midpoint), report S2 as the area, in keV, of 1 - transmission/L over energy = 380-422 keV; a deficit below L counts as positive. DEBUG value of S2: 4.13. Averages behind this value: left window 16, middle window 15.9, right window 21.1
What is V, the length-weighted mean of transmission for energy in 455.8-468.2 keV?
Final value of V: 16.7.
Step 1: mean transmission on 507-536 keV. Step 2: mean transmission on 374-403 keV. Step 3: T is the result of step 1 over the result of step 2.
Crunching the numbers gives 1.64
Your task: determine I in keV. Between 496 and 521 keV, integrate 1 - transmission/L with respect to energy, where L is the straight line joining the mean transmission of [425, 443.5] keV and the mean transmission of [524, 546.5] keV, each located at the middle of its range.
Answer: 6.0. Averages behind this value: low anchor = 18.5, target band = 18.5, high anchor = 26.4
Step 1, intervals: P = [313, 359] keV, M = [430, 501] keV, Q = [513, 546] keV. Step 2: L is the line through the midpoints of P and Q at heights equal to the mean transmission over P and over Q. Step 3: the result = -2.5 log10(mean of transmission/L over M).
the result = 0.46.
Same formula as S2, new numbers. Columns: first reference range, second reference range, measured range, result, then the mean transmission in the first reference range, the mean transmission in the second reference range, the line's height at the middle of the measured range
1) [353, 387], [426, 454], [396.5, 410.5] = 1.1 keV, 15.8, 19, 17.4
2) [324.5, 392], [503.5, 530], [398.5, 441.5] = 3.4 keV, 15.8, 23.5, 18.8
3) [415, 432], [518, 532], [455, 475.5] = 6.8 keV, 17.7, 27.2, 21.6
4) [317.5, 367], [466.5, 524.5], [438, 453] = -4.5 keV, 16.1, 14.9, 15.3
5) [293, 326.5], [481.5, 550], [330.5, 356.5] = 0.5 keV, 15.7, 20.2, 16.5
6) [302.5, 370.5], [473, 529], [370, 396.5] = 1.6 keV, 16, 16.4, 16.1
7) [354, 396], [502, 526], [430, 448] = -0.4 keV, 15.6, 22.1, 18.6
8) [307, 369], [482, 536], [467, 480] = 6.0 keV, 16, 18.9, 18.3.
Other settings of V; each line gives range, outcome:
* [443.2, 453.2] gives 20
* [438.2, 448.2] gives 19.8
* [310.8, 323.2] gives 15.7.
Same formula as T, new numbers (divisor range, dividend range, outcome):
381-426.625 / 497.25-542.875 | 1.40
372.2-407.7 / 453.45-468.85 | 1.10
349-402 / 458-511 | 0.80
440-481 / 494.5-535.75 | 1.37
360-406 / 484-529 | 1.17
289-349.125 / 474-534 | 1.10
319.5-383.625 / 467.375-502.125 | 0.66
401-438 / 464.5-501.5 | 0.63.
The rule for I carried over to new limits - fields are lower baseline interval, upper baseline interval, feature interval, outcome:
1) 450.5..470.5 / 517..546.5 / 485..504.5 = 8.9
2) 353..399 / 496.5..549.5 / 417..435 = 0.3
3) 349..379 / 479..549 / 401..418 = 0.9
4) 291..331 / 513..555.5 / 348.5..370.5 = 1.7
